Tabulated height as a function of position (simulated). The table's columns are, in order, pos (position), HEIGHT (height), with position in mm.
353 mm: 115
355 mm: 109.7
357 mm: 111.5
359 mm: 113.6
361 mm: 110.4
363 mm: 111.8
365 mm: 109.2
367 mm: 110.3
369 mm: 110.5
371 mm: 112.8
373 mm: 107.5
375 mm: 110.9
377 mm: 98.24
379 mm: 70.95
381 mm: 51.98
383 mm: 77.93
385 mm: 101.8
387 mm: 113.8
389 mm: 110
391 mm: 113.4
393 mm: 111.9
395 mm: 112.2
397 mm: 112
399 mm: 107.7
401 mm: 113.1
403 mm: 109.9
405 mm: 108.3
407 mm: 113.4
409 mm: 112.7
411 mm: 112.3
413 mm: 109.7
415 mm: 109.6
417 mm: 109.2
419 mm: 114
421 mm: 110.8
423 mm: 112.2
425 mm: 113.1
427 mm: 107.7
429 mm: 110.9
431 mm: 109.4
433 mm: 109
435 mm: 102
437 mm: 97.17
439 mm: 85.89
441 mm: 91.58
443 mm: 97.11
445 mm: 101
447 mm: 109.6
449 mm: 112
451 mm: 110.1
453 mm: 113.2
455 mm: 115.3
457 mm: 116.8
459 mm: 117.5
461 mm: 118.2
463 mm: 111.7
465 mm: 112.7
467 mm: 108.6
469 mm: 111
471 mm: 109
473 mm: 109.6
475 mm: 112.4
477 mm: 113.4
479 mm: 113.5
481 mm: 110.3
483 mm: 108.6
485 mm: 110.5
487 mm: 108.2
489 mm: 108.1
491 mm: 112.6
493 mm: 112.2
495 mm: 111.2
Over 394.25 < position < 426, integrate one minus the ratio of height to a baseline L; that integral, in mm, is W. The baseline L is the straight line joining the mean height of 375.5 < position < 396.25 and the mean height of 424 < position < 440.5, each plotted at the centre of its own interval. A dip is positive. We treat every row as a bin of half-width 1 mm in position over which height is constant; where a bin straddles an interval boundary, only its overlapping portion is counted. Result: -3.4 mm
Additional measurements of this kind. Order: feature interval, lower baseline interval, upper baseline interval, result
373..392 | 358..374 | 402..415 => 2.7 mm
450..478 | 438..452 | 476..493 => -1.9 mm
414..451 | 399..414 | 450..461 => 2.4 mm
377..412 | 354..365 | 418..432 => 2.6 mm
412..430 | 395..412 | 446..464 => 0.2 mm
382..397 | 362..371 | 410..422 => 0.6 mm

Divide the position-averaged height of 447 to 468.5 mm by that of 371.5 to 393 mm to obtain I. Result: 1.17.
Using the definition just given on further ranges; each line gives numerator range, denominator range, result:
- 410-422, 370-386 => 1.21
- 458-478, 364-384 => 1.17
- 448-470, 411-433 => 1.02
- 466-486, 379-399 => 1.11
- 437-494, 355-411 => 1.03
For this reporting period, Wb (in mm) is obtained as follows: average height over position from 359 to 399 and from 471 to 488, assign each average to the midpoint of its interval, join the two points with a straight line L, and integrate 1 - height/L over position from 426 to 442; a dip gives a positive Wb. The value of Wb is 0.85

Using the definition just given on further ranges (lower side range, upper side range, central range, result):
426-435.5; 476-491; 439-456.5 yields 0.6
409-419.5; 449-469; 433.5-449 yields 1.9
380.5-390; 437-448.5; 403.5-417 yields -2.2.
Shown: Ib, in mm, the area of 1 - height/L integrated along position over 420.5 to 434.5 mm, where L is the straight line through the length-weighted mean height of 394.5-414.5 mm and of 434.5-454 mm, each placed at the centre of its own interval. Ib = -0.6 mm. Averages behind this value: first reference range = 111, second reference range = 102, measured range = 110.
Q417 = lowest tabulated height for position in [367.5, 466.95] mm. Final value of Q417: 51.98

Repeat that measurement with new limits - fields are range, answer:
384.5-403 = 101.8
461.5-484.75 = 108.6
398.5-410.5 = 107.7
